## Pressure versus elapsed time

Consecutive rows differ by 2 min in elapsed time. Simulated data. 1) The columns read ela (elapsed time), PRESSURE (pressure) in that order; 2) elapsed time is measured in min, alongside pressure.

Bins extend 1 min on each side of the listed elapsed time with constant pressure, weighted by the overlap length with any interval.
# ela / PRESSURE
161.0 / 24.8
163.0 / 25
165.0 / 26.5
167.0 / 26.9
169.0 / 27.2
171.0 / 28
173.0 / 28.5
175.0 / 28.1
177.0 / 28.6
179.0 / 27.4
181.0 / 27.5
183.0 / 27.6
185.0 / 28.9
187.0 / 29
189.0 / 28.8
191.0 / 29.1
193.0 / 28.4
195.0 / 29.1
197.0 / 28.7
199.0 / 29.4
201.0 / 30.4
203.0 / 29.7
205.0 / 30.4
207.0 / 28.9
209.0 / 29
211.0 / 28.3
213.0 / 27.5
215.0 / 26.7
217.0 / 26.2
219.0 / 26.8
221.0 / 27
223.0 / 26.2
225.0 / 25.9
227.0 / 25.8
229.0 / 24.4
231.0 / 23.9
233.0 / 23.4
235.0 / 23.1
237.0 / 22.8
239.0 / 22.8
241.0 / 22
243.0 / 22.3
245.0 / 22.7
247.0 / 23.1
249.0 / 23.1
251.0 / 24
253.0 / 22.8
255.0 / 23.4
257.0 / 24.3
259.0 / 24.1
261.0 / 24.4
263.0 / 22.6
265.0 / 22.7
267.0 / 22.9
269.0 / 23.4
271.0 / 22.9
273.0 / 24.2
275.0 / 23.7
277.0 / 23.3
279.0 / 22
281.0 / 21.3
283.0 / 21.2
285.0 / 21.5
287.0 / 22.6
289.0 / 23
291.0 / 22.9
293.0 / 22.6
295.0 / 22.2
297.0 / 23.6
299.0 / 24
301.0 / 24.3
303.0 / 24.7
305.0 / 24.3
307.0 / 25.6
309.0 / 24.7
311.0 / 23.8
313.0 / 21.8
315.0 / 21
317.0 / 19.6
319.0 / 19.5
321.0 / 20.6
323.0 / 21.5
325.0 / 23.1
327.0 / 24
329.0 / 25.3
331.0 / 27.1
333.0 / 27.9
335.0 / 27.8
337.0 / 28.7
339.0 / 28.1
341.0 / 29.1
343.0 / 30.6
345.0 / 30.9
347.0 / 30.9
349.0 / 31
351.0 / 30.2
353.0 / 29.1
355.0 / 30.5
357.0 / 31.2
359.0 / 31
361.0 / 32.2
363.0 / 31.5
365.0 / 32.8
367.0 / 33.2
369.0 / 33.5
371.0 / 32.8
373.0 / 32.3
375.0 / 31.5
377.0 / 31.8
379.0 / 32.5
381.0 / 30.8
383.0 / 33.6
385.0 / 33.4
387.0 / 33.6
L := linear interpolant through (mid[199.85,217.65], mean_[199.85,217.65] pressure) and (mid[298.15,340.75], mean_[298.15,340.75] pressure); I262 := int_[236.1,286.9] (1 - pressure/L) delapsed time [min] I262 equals 6.89 min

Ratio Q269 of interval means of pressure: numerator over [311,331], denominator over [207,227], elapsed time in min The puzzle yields 0.82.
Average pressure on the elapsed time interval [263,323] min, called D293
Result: 22.7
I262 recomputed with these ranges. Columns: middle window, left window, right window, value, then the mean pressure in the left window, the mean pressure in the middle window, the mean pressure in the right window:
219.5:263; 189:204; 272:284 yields 2.89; 29.2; 23.9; 22.6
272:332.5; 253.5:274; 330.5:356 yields 7.58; 23.5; 23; 29.4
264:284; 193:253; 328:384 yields 3.60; 26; 22.8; 30.6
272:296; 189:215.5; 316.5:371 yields 5.08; 28.9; 22.5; 28.3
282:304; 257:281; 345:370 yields 2.17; 23.2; 23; 31.4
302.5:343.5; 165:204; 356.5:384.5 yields 8.71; 28.4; 24.6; 32.2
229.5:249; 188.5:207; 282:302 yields 2.58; 29.3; 22.9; 22.8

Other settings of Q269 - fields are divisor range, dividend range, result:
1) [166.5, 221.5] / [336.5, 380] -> 1.10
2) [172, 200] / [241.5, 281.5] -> 0.81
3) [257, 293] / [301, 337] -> 1.04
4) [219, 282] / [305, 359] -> 1.12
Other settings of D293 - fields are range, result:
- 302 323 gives 22.5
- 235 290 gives 22.9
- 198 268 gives 25.2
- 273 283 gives 22.6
